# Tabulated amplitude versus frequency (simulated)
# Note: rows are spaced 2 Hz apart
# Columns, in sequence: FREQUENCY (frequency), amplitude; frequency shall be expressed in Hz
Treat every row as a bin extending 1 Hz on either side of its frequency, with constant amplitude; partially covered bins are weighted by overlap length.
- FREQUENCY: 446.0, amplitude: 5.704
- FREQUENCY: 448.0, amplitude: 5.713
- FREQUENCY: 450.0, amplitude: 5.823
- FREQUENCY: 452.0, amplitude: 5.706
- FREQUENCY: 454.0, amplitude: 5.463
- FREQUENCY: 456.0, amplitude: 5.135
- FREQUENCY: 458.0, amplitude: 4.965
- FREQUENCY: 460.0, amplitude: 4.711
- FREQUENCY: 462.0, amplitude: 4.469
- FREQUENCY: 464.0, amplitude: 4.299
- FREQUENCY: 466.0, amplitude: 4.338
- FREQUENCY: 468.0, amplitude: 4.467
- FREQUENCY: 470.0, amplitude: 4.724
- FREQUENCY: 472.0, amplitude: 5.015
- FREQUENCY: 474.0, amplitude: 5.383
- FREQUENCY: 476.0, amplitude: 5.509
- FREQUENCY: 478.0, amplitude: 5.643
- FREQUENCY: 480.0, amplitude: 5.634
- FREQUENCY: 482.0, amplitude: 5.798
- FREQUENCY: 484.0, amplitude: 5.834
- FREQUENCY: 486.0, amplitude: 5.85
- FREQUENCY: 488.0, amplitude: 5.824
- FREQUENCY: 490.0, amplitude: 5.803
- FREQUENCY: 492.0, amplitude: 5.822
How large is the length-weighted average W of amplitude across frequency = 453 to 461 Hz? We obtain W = 5.07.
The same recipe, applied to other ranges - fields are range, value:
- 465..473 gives 4.64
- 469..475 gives 5.04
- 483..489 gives 5.84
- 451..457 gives 5.43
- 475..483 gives 5.65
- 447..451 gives 5.77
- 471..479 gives 5.39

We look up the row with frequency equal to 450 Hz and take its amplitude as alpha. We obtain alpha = 5.823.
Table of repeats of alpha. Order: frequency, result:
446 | 5.704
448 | 5.713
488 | 5.824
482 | 5.798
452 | 5.706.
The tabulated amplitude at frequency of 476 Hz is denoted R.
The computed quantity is 5.509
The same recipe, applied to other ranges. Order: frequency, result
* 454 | 5.463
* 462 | 4.469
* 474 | 5.383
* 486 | 5.85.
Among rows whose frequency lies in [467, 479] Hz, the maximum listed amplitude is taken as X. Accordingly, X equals 5.643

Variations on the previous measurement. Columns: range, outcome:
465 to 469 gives 4.467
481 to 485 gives 5.834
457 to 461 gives 4.965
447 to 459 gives 5.823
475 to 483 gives 5.798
